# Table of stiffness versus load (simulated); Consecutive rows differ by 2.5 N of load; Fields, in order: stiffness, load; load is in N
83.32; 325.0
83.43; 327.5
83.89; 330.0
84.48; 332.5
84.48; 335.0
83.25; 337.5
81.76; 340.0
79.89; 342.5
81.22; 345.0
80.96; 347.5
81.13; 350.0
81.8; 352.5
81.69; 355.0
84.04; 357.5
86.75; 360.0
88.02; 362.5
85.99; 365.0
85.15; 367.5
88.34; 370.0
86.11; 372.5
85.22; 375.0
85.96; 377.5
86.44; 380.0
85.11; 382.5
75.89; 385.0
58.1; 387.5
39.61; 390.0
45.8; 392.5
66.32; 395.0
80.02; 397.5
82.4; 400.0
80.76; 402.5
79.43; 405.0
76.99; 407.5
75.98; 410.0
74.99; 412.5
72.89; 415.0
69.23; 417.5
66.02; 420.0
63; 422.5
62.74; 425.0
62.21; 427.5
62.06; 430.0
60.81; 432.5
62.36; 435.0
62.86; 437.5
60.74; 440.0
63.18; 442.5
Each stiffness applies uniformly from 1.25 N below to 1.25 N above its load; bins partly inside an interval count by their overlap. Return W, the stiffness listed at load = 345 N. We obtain 81.22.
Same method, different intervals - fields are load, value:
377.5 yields 85.96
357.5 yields 84.04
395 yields 66.32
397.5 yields 80.02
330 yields 83.89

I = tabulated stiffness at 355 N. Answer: 81.69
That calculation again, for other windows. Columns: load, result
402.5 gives 80.76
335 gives 84.48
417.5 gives 69.23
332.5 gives 84.48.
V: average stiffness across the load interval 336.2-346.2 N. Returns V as 81.5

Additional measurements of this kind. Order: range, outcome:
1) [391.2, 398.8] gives 64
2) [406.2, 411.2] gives 76.5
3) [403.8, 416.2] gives 76.1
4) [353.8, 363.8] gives 85.1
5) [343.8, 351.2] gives 81.1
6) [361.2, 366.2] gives 87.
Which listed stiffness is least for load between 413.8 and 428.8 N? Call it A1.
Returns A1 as 62.21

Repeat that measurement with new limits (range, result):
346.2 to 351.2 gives 80.96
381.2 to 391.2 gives 39.61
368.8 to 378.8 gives 85.22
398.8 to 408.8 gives 76.99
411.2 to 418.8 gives 69.23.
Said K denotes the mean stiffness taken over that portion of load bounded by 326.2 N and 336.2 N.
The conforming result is 84.1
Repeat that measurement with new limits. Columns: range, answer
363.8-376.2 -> 86.2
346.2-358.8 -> 81.9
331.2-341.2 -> 83.5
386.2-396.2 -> 52.5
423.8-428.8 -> 62.5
